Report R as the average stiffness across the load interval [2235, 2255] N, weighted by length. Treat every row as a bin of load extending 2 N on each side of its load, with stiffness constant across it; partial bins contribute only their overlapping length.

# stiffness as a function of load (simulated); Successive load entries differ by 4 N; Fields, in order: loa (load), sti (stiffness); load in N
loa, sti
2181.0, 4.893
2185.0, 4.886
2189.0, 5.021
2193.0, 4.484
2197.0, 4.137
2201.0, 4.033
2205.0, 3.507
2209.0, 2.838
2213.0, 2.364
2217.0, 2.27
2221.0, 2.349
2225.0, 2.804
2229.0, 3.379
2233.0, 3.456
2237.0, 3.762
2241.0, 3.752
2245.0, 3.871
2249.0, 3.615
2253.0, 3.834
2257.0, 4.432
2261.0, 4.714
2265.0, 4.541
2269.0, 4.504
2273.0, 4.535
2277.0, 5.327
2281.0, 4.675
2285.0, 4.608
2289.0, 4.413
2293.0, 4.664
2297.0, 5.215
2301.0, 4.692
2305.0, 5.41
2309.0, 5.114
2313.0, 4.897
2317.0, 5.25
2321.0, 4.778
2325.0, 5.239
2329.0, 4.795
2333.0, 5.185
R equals 3.77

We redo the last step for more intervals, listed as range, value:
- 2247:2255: 3.72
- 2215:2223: 2.31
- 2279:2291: 4.57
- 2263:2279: 4.73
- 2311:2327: 5.04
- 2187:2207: 4.24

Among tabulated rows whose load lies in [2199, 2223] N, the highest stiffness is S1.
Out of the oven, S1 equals 4.033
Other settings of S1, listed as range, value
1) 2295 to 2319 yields 5.41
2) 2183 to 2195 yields 5.021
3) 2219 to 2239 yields 3.762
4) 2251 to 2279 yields 5.327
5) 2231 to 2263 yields 4.714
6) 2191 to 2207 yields 4.484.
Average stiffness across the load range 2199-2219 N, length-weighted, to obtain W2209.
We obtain 3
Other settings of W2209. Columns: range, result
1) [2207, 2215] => 2.6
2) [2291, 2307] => 5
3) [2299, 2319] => 5.07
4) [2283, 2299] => 4.72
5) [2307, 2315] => 5.01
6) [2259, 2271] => 4.59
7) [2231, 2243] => 3.66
